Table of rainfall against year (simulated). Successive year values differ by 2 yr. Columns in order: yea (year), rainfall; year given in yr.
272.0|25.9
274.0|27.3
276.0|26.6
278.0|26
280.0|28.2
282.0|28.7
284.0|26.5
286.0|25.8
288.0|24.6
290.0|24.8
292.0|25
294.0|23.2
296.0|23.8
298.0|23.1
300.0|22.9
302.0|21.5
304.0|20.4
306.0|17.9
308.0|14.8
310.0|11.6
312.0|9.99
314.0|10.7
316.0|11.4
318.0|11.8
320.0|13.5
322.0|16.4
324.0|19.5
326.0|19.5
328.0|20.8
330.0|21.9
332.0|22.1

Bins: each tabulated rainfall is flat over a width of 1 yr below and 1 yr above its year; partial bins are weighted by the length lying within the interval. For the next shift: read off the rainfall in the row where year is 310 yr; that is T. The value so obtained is 11.6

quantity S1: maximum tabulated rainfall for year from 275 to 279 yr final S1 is 26.6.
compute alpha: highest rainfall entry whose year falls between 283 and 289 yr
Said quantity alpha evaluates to 26.5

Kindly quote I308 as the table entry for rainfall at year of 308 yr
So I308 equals 14.8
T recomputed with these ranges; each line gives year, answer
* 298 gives 23.1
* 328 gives 20.8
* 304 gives 20.4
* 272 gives 25.9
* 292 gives 25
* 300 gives 22.9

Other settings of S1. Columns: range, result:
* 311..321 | 13.5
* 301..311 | 21.5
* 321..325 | 19.5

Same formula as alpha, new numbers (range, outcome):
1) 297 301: 23.1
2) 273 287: 28.7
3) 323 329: 20.8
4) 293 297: 23.8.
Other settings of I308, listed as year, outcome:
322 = 16.4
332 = 22.1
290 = 24.8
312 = 9.99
